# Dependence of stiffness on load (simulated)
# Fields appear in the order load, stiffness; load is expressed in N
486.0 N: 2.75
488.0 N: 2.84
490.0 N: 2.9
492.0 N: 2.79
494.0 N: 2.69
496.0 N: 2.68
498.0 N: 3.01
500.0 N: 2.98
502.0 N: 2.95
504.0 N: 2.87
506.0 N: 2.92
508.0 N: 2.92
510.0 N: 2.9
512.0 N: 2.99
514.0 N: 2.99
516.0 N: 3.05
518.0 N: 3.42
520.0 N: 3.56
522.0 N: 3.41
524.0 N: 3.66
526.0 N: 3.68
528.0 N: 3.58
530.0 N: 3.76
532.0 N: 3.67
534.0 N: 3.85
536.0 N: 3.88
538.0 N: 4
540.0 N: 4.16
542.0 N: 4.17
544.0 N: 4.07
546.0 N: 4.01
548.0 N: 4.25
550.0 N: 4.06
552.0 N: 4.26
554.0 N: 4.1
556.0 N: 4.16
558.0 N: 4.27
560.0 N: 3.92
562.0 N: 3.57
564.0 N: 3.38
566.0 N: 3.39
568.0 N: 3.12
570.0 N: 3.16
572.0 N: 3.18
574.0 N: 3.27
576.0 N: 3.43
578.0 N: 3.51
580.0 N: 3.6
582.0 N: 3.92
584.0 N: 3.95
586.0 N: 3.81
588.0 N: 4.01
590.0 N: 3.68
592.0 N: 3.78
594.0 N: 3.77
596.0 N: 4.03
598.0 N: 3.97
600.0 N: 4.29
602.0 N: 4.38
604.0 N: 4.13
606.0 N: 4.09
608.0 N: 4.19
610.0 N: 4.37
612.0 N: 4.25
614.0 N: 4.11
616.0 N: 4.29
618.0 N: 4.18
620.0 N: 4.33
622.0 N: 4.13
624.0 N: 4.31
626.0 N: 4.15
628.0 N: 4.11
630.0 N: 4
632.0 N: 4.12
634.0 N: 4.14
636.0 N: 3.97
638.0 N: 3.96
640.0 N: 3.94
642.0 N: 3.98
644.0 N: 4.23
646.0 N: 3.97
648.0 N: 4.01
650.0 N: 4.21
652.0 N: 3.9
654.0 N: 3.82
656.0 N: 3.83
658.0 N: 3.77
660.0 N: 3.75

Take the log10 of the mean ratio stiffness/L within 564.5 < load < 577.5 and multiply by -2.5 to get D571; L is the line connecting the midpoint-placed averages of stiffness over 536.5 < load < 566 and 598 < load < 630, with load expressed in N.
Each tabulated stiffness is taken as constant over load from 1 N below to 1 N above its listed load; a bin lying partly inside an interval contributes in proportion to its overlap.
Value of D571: 0.24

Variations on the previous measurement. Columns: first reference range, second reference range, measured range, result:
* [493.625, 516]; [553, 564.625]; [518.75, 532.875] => -0.098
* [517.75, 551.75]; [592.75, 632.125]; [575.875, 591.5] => 0.080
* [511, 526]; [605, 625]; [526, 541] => -0.110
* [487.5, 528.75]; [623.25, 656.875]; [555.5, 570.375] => -0.045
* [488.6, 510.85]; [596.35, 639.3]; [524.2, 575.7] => -0.116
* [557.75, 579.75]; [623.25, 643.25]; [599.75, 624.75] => -0.099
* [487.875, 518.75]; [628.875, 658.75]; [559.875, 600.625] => -0.039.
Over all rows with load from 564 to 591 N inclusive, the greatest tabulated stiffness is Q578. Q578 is 4.01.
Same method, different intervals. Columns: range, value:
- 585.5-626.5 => 4.38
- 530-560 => 4.27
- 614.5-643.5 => 4.33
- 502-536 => 3.88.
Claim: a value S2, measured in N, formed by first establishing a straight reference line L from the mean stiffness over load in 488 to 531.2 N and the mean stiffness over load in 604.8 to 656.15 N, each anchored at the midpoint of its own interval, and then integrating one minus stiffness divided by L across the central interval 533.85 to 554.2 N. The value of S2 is -4.1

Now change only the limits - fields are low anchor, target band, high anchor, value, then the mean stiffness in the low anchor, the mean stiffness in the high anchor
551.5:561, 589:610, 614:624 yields 0.8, 4.14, 4.23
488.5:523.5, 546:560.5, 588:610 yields -2.5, 3.01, 4.05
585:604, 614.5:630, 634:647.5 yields -0.8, 3.98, 4.02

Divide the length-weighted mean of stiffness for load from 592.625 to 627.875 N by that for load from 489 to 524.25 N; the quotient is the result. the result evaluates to 1.4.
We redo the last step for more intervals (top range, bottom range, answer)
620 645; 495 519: 1.38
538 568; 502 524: 1.27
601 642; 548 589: 1.12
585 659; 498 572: 1.14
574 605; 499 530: 1.20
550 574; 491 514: 1.28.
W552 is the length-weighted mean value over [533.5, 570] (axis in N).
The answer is 3.9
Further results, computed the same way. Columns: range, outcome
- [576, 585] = 3.71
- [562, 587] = 3.48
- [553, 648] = 3.93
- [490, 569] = 3.51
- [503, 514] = 2.93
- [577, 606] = 3.92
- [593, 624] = 4.17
